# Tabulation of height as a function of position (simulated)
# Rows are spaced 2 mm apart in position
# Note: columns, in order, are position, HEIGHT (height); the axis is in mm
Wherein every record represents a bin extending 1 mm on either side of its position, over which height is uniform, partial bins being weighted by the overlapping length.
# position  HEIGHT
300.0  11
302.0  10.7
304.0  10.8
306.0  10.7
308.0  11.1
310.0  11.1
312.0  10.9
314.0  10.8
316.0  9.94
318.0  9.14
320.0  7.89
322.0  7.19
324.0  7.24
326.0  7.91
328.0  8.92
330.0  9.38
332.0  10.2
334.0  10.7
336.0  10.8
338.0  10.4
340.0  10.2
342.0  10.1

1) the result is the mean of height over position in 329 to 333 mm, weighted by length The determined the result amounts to 9.79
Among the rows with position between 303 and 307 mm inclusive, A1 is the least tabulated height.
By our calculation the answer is 10.7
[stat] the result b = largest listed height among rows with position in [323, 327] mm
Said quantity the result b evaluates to 7.91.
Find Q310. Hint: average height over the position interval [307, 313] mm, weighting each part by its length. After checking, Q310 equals 11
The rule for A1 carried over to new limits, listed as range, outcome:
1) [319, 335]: 7.19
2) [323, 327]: 7.24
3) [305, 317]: 9.94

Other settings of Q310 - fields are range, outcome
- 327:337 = 10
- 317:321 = 8.52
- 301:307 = 10.7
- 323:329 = 8.02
